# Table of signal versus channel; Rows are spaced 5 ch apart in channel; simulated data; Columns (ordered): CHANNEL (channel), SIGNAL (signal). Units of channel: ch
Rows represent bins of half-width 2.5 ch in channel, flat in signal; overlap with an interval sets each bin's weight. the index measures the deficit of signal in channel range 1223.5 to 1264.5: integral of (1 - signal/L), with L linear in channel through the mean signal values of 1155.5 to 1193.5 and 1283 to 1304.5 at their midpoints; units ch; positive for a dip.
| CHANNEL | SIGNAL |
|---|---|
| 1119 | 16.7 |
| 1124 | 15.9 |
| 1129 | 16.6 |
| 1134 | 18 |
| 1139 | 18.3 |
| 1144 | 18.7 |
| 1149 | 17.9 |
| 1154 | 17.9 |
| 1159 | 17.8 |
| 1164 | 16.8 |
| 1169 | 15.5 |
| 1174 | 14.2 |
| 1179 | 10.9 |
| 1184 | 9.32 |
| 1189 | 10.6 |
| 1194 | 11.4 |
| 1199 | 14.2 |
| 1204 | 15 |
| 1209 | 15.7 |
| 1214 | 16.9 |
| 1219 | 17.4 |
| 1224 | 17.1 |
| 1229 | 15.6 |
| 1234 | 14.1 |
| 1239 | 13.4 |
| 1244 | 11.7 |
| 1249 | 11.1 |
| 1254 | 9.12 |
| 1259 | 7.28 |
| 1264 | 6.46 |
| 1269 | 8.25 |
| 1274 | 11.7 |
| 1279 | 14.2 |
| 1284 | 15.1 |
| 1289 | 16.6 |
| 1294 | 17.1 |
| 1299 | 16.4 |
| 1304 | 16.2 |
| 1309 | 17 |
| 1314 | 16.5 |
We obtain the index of 9.13 ch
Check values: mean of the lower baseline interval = 13.6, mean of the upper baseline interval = 16.4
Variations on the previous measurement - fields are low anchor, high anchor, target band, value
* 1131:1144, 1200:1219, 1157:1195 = 8.29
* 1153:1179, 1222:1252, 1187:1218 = 1.05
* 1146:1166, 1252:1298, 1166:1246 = 6.05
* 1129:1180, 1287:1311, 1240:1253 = 4.15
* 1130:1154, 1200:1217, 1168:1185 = 4.44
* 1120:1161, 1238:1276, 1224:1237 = -4.17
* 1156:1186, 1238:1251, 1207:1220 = -3.75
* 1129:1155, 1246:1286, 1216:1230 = -4.10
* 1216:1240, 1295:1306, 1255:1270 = 8.06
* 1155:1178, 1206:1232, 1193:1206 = 2.02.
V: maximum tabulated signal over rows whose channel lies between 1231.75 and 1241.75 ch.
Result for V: 14.1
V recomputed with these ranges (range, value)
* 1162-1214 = 16.9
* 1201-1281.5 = 17.4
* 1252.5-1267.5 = 9.12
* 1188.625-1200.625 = 14.2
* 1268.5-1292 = 16.6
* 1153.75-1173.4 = 17.9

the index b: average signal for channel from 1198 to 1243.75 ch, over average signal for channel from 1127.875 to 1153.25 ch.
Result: 0.9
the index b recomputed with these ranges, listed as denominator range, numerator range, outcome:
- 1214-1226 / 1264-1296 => 0.77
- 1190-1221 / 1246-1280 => 0.64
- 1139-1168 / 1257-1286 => 0.59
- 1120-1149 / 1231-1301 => 0.70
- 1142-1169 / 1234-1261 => 0.62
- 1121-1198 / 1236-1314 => 0.84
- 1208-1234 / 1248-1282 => 0.60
